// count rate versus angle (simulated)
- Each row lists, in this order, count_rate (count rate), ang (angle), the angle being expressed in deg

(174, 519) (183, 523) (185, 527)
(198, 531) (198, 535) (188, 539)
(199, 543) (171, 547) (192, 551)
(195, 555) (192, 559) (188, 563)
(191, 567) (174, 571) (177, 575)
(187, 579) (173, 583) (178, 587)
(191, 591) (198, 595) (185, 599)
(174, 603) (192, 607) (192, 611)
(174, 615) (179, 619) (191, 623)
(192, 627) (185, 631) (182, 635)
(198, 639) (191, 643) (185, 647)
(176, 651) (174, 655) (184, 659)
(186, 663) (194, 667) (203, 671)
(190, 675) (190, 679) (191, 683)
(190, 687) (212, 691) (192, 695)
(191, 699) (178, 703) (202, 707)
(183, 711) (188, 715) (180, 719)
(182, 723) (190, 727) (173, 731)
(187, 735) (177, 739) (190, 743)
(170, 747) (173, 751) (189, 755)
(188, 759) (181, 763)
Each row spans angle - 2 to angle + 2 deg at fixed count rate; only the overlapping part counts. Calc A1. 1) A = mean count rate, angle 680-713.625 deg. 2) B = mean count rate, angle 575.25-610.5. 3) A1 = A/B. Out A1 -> 1.0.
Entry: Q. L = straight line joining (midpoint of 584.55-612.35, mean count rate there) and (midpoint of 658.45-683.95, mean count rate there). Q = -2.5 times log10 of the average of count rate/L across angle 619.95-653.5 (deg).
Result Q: 0.01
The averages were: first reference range 187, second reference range 192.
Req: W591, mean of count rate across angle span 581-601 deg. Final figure 185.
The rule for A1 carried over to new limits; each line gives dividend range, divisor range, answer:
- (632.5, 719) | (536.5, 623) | 1.02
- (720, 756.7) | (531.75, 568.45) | 0.95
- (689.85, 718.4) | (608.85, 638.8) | 1.03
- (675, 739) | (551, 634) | 1.01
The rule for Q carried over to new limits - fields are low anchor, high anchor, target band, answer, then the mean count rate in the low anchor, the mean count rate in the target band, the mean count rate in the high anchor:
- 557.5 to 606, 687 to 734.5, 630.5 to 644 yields -0.020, 184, 189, 188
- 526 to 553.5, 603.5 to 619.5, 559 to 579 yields 0.022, 190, 184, 184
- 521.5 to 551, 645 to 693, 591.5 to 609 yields 0.010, 189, 188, 190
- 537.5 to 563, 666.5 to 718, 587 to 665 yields 0.031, 189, 186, 192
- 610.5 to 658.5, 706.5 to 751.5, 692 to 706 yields -0.038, 185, 190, 183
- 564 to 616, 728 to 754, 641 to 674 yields -0.029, 184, 187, 179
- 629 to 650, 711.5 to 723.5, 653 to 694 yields -0.032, 188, 191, 183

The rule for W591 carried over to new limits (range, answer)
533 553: 190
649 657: 175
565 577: 181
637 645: 194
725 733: 182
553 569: 192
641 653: 184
